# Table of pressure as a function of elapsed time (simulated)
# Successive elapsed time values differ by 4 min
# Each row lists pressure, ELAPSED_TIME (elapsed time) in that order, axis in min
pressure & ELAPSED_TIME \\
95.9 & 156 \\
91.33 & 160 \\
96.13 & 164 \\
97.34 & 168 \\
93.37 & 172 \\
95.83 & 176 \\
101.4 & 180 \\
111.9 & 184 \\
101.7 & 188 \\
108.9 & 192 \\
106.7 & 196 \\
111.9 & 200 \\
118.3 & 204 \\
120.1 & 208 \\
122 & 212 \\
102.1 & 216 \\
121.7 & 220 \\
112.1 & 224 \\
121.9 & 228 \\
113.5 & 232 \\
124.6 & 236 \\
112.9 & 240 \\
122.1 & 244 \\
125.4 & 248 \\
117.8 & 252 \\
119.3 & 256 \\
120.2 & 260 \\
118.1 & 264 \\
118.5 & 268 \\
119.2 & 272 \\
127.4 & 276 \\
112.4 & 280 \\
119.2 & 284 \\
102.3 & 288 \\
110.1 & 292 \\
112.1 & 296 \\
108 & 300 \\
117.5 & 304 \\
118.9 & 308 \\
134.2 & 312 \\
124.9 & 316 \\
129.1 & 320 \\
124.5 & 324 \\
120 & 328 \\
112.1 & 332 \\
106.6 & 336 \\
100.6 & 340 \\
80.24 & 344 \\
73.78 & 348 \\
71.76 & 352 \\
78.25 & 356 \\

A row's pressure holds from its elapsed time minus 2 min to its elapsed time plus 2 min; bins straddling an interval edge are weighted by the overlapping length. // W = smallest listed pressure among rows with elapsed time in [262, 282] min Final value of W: 112.4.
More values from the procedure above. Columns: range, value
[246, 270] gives 117.8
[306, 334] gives 112.1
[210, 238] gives 102.1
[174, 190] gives 95.83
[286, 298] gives 102.3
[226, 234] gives 113.5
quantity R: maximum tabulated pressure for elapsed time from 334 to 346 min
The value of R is 106.6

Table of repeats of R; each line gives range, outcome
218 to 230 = 121.9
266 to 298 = 127.4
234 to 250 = 125.4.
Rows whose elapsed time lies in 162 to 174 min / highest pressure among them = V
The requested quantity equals 97.34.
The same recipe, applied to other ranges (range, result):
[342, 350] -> 80.24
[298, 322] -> 134.2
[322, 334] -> 124.5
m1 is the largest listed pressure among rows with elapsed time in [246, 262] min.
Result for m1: 125.4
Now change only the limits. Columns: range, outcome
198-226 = 122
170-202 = 111.9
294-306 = 117.5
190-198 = 108.9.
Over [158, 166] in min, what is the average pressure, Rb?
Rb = 93.7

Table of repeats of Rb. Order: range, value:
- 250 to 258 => 119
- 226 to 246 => 119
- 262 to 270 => 118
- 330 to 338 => 109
